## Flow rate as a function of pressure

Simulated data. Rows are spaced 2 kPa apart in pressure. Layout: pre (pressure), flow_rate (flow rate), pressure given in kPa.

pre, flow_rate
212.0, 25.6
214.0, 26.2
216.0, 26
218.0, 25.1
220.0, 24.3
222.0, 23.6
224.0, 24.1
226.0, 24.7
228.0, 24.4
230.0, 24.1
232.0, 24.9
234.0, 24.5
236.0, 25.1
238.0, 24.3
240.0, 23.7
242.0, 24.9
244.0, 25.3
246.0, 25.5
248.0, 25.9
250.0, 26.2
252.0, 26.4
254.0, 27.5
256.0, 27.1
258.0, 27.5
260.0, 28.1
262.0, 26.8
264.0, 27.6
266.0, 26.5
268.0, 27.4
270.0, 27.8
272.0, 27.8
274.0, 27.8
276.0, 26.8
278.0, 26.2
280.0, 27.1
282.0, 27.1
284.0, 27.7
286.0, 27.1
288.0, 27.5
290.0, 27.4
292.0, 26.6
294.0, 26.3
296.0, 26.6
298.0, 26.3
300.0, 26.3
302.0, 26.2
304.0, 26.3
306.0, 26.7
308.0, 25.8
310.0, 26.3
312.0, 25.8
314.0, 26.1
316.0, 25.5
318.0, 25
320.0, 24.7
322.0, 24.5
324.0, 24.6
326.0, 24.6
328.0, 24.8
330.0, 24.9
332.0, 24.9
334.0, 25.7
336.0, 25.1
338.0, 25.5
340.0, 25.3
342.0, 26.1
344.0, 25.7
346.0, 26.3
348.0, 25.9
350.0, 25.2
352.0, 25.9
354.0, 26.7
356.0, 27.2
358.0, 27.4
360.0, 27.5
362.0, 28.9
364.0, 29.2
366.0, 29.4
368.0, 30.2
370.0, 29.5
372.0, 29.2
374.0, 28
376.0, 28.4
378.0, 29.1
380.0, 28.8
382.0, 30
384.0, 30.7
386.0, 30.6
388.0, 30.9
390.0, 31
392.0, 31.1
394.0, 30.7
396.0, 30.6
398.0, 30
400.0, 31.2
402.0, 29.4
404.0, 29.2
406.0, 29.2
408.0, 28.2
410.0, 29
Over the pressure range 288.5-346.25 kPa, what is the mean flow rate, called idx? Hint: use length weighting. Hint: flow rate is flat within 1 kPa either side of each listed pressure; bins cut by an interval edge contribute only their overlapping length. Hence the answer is 25.7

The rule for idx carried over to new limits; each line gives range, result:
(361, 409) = 29.7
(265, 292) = 27.2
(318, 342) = 25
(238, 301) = 26.7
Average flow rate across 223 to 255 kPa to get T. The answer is 25.1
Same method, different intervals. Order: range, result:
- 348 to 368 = 27.5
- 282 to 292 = 27.3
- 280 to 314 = 26.6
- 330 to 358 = 25.8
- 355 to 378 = 28.6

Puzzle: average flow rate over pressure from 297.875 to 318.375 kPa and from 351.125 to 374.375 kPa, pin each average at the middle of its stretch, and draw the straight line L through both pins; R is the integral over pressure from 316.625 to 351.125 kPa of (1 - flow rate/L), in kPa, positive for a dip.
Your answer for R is 2.4 kPa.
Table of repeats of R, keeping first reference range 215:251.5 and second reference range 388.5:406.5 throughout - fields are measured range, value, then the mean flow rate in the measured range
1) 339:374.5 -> 1.9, 27.4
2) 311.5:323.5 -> 1.1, 25.2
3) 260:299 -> -1.1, 27.1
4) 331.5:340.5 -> 0.9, 25.3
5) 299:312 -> 0.5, 26.2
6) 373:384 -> 0.2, 29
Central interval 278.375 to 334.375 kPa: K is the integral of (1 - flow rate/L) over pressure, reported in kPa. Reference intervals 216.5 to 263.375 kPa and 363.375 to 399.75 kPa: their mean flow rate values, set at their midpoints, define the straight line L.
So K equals 3.0 kPa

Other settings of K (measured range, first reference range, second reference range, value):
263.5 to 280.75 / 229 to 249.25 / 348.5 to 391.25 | -0.93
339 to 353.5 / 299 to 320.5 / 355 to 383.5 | 0.99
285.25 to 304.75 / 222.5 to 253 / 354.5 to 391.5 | 0.05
